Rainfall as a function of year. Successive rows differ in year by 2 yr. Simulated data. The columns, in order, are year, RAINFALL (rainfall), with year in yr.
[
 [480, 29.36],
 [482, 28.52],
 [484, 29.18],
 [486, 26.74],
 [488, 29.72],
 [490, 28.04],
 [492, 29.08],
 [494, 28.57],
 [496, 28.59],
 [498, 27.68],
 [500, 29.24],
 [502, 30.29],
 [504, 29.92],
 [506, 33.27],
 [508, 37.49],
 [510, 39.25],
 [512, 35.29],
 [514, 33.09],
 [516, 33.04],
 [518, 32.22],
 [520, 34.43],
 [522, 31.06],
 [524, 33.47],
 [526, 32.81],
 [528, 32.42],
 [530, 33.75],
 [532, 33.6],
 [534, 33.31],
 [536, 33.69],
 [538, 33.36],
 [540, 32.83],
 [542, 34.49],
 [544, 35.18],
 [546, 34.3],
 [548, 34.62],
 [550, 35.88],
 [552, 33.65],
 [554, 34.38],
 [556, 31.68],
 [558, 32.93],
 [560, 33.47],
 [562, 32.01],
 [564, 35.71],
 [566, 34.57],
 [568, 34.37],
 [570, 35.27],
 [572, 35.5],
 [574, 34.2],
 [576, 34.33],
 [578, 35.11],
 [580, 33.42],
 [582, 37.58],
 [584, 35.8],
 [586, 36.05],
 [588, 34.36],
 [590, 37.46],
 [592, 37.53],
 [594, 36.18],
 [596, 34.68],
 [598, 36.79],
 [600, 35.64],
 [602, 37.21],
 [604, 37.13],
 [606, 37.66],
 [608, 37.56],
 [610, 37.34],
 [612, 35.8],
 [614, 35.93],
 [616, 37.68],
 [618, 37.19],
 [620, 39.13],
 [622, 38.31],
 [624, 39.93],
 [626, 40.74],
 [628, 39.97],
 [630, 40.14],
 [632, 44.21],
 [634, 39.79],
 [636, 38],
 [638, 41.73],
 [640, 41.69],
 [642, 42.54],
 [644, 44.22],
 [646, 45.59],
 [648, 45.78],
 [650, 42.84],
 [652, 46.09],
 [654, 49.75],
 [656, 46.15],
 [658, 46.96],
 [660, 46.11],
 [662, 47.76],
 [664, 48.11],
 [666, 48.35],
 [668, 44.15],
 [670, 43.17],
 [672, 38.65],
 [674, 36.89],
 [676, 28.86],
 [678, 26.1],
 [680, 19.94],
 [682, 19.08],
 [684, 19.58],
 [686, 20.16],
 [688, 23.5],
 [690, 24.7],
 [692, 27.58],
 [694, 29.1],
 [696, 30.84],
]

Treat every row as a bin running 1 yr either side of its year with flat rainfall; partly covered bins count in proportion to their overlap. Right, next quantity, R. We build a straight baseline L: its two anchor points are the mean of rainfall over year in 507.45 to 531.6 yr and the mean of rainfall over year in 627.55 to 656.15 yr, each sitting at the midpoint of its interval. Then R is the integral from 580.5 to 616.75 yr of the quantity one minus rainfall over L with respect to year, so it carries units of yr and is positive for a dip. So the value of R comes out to 3.1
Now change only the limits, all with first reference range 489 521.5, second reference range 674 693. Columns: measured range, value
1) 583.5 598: -4.1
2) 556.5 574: -3.0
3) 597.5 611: -4.7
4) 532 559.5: -3.5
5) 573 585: -2.7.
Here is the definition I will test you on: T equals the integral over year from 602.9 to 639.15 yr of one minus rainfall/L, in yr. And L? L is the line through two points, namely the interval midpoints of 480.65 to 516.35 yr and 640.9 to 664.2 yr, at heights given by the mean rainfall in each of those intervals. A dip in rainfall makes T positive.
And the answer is 3.42 yr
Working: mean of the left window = 30.9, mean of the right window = 45.9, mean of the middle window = 38.8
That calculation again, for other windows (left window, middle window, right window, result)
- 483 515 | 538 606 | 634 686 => -0.28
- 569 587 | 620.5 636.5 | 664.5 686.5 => -3.15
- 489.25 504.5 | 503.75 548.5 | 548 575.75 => -3.74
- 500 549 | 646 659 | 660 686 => -4.30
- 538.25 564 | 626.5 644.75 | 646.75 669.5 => 1.04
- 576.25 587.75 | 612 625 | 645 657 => 1.01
